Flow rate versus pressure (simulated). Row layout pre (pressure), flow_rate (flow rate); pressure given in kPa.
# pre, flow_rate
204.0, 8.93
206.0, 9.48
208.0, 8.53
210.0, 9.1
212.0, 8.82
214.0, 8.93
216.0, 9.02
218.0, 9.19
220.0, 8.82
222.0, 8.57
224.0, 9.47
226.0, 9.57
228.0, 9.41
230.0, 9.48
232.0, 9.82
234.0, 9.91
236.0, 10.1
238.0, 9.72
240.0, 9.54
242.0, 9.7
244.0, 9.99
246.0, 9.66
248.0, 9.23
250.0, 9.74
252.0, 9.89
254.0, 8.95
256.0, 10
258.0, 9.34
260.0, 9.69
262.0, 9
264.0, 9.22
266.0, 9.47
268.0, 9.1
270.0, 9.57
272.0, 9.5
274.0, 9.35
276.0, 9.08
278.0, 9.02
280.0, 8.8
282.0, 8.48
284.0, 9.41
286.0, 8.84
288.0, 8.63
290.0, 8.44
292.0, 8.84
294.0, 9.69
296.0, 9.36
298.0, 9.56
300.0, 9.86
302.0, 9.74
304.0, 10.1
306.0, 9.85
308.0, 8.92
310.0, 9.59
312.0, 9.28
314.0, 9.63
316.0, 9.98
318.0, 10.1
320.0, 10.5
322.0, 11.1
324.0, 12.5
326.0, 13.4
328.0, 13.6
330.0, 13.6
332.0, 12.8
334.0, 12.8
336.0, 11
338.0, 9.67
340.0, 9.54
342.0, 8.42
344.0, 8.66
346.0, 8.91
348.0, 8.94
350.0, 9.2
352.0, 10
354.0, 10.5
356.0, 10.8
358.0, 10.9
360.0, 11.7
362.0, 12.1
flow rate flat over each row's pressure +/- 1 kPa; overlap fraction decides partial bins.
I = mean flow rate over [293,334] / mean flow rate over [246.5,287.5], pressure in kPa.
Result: 1.15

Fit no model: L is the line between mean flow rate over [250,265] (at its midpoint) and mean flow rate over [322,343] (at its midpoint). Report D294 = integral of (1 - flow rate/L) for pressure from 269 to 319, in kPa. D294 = 5.7 kPa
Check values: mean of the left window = 9.46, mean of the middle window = 9.34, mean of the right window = 11.7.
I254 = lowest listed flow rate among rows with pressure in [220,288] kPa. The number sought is 8.48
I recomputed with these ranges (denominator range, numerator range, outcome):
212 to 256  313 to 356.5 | 1.13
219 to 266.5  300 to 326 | 1.07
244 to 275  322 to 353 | 1.15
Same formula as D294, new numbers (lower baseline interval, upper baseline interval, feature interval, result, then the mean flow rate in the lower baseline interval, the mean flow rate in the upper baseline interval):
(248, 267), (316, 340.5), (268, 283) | 1.4 kPa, 9.46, 11.7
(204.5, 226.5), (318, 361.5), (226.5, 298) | 2.5 kPa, 9.03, 10.9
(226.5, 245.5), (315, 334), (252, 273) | 2.0 kPa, 9.73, 12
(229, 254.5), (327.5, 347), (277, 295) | 2.3 kPa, 9.69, 10.8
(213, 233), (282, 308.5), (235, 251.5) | -0.8 kPa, 9.23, 9.3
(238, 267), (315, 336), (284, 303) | 2.9 kPa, 9.54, 12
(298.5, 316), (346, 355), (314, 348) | -4.7 kPa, 9.64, 9.58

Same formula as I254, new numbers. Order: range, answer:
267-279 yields 9.02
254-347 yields 8.42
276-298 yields 8.44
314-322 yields 9.63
